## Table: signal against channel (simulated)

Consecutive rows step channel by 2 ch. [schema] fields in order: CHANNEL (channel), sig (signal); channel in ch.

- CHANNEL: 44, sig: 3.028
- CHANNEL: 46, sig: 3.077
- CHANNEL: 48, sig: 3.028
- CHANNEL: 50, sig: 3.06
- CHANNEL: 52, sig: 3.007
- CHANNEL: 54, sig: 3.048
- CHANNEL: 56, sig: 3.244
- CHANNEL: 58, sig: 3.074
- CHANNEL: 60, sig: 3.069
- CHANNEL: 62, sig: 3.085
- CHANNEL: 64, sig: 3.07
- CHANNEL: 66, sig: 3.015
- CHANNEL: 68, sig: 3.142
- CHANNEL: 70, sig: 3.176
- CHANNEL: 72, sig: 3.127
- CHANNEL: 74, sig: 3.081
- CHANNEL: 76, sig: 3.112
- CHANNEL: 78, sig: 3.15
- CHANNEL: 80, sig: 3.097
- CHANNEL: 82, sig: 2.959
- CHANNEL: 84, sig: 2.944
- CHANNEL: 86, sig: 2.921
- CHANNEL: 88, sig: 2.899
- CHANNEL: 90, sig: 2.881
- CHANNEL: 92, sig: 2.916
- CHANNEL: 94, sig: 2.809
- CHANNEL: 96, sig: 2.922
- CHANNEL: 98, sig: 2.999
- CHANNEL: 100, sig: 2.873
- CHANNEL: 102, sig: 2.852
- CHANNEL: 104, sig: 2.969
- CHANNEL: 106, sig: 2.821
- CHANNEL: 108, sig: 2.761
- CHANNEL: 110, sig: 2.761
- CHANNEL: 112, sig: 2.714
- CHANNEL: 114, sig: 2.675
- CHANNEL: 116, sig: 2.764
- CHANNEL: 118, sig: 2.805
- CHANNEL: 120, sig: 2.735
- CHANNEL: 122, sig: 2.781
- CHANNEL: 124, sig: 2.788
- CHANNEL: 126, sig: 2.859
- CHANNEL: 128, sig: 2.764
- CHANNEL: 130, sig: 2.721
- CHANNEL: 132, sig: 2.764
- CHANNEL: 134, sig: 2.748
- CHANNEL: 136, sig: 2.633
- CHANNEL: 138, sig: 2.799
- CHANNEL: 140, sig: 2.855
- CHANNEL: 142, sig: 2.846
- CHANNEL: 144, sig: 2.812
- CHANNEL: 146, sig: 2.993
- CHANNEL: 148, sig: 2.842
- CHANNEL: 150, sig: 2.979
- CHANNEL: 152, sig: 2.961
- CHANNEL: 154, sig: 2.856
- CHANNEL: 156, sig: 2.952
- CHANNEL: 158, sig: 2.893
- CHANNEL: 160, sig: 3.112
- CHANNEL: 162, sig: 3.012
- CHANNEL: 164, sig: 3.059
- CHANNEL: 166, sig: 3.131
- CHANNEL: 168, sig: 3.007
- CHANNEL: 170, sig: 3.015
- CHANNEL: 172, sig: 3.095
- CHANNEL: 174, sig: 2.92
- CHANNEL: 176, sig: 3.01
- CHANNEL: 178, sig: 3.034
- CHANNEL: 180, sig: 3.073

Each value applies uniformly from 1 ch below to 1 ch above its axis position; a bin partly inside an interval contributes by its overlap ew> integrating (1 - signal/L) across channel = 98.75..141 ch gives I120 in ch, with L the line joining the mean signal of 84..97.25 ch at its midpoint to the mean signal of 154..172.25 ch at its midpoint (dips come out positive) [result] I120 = 2.32 ch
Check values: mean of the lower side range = 2.9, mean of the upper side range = 3.02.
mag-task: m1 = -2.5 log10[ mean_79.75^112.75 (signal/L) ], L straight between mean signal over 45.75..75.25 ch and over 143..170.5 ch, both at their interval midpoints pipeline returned 0.06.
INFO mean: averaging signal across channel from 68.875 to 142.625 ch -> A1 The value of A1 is 2.87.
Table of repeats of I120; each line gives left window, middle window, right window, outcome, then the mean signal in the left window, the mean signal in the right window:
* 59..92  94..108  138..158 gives 0.5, 3.04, 2.89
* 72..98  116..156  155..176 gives 2.5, 2.98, 3.02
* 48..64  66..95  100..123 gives -0.6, 3.08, 2.79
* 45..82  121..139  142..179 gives 1.5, 3.09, 2.98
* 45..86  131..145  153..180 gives 1.1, 3.07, 3.01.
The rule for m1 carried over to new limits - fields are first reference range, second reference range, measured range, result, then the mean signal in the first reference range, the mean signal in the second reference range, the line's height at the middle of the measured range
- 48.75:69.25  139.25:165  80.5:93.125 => 0.041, 3.08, 2.94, 3.04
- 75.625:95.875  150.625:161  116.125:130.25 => 0.067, 2.96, 2.96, 2.96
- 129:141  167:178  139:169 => -0.026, 2.75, 3.01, 2.88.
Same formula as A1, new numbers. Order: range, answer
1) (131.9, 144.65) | 2.78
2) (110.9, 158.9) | 2.81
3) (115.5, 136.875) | 2.76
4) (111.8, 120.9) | 2.74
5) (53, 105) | 3.02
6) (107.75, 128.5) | 2.76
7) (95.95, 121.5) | 2.81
